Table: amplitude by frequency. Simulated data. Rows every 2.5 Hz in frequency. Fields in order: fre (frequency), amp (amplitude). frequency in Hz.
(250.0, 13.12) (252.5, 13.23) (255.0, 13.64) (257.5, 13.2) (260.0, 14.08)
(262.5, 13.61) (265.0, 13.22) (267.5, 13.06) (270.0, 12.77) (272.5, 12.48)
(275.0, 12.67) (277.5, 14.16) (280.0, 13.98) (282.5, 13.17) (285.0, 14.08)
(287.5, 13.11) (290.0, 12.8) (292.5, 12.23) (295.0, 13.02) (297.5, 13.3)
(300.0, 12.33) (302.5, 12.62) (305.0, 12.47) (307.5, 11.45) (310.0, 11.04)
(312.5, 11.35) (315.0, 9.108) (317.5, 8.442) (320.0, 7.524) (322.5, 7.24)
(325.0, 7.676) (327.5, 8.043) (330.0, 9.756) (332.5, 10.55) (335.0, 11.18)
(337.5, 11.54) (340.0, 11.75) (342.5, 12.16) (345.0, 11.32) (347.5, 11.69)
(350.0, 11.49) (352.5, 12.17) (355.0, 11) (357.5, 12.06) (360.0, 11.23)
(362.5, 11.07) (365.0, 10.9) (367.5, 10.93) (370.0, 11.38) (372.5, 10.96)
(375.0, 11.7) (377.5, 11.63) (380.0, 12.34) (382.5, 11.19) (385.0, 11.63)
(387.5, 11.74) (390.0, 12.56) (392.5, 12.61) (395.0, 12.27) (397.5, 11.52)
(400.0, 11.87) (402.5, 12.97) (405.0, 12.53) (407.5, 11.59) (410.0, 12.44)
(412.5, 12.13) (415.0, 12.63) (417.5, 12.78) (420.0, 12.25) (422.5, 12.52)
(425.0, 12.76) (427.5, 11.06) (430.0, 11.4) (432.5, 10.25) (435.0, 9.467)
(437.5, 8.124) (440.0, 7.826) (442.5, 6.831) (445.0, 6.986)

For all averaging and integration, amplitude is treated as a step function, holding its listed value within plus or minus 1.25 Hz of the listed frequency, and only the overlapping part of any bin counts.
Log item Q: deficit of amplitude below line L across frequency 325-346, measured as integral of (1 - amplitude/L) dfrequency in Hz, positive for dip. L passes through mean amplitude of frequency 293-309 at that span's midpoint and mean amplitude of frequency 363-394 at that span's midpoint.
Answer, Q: 2.6 Hz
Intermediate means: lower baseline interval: 12.5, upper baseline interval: 11.6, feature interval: 10.6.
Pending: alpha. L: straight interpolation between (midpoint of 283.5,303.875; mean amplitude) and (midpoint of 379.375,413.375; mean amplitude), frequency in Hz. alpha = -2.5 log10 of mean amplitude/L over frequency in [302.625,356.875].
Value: 0.20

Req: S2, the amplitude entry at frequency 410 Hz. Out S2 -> 12.44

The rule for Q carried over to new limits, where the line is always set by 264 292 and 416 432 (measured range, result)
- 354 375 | 2.2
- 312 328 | 5.6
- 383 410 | 0.3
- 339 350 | 0.8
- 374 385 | 0.6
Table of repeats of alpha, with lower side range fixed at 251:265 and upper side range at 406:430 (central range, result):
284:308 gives 0.04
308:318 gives 0.27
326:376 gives 0.15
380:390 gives 0.06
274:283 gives -0.02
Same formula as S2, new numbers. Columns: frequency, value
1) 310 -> 11.04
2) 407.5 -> 11.59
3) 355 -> 11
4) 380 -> 12.34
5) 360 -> 11.23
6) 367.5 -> 10.93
